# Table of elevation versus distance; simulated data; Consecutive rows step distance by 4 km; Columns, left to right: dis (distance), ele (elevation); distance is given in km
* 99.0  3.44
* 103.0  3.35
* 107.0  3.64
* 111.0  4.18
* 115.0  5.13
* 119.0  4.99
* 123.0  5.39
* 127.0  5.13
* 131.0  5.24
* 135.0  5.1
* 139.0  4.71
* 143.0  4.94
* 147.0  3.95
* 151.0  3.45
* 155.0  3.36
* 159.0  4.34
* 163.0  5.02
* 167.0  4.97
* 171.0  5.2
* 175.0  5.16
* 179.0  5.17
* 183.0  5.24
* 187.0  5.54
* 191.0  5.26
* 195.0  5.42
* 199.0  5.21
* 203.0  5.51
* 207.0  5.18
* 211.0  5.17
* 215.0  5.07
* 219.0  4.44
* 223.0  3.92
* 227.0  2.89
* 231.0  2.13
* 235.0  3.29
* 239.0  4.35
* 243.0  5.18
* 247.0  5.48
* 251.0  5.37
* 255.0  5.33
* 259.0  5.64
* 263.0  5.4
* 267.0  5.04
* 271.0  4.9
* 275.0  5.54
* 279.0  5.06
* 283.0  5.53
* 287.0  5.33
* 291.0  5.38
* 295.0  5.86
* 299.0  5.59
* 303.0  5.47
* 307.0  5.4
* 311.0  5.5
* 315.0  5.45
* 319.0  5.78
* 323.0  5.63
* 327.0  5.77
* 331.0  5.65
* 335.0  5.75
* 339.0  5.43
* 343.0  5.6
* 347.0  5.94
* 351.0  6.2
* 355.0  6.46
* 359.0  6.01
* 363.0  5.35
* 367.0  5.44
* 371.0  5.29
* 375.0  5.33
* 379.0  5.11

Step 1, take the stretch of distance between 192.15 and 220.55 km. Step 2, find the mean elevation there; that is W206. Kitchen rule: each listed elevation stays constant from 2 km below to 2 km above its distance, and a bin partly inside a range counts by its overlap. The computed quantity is 5.16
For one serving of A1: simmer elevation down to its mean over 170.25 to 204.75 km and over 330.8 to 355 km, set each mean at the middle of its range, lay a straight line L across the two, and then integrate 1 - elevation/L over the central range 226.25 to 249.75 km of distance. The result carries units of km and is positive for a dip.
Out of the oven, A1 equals 6.4 km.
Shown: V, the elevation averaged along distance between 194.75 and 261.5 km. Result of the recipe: 4.67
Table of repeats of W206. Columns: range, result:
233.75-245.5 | 4.39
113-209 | 4.94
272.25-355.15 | 5.61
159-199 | 5.18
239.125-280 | 5.26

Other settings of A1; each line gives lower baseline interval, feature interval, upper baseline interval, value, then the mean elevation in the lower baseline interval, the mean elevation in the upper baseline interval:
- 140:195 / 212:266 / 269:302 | 6.7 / 4.76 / 5.4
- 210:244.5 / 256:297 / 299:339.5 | -4.4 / 4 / 5.59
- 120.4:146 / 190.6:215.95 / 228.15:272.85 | -2.3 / 5.04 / 4.7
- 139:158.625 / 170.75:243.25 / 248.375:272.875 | -0.5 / 4.04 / 5.29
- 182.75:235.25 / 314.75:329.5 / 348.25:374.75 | -0.6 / 4.61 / 5.77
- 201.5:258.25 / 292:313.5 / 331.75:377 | -1.4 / 4.54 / 5.71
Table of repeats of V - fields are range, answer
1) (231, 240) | 3.39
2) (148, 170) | 4.26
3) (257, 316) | 5.41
